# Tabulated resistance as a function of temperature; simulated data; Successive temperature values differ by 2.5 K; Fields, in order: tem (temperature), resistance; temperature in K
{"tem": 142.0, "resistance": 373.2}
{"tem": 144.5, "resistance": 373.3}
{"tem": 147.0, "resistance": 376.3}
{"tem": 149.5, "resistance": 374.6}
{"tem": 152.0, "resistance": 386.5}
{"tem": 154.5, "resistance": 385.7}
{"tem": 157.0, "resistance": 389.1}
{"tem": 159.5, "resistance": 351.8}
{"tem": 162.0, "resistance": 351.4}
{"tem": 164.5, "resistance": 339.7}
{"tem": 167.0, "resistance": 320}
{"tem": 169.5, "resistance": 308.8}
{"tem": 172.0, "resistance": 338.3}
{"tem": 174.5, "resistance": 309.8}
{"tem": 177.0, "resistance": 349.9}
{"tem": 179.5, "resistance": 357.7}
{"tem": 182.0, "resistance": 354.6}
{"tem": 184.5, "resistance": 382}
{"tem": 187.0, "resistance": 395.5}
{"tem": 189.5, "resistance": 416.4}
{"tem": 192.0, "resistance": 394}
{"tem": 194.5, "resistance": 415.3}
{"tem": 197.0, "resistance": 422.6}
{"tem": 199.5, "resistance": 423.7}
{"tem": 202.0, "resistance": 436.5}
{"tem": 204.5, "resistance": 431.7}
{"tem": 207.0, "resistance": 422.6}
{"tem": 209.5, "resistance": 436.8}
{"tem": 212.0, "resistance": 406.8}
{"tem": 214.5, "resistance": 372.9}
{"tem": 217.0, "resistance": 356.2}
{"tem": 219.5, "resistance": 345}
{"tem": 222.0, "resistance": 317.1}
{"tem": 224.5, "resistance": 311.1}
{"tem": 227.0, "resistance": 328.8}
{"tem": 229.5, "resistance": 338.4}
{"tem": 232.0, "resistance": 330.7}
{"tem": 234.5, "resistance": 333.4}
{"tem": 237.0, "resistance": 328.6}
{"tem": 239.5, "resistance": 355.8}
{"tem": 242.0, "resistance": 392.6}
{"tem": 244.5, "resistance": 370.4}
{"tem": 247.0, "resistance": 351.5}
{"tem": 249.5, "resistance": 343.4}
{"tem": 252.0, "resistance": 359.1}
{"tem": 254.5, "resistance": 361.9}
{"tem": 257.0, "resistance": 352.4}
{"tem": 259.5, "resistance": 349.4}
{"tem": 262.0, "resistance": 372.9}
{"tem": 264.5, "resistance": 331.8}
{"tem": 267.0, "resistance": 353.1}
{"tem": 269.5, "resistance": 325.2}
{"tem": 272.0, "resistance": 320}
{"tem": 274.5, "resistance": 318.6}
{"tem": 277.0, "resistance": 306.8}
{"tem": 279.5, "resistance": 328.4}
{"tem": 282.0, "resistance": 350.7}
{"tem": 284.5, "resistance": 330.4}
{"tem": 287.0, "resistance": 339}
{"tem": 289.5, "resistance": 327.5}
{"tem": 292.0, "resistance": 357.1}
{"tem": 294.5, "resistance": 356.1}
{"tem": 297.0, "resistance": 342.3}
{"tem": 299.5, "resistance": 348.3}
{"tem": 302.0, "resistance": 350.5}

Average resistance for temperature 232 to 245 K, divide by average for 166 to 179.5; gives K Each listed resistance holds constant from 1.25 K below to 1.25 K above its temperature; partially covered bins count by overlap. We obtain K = 1.07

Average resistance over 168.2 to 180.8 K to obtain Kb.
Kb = 333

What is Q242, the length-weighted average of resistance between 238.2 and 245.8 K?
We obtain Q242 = 373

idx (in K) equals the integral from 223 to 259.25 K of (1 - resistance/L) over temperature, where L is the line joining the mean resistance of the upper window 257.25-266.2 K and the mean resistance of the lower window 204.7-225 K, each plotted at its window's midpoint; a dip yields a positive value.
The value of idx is 1.5 K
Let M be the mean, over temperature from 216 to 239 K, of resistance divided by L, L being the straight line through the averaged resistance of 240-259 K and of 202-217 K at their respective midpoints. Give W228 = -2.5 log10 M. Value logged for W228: 0.17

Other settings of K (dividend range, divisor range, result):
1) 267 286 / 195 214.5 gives 0.78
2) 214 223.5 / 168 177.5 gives 1.06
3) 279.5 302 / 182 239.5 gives 0.91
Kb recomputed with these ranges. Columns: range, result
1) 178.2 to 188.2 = 372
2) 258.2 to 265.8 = 351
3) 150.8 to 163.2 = 373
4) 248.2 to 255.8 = 355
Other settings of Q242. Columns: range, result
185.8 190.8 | 406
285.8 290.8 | 333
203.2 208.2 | 427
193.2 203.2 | 424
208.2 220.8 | 383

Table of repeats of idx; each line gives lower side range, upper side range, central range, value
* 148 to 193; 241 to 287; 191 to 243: -3.33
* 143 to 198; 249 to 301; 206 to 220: -1.36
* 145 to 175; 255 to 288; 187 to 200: -2.34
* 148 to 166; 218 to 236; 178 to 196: -1.88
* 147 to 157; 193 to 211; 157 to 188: 4.06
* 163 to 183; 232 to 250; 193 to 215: -4.95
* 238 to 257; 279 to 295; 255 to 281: 1.05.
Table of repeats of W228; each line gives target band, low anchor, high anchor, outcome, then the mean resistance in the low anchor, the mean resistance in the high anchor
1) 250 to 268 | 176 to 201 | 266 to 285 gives -0.04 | 392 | 329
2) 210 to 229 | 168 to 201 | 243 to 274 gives 0.03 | 375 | 349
